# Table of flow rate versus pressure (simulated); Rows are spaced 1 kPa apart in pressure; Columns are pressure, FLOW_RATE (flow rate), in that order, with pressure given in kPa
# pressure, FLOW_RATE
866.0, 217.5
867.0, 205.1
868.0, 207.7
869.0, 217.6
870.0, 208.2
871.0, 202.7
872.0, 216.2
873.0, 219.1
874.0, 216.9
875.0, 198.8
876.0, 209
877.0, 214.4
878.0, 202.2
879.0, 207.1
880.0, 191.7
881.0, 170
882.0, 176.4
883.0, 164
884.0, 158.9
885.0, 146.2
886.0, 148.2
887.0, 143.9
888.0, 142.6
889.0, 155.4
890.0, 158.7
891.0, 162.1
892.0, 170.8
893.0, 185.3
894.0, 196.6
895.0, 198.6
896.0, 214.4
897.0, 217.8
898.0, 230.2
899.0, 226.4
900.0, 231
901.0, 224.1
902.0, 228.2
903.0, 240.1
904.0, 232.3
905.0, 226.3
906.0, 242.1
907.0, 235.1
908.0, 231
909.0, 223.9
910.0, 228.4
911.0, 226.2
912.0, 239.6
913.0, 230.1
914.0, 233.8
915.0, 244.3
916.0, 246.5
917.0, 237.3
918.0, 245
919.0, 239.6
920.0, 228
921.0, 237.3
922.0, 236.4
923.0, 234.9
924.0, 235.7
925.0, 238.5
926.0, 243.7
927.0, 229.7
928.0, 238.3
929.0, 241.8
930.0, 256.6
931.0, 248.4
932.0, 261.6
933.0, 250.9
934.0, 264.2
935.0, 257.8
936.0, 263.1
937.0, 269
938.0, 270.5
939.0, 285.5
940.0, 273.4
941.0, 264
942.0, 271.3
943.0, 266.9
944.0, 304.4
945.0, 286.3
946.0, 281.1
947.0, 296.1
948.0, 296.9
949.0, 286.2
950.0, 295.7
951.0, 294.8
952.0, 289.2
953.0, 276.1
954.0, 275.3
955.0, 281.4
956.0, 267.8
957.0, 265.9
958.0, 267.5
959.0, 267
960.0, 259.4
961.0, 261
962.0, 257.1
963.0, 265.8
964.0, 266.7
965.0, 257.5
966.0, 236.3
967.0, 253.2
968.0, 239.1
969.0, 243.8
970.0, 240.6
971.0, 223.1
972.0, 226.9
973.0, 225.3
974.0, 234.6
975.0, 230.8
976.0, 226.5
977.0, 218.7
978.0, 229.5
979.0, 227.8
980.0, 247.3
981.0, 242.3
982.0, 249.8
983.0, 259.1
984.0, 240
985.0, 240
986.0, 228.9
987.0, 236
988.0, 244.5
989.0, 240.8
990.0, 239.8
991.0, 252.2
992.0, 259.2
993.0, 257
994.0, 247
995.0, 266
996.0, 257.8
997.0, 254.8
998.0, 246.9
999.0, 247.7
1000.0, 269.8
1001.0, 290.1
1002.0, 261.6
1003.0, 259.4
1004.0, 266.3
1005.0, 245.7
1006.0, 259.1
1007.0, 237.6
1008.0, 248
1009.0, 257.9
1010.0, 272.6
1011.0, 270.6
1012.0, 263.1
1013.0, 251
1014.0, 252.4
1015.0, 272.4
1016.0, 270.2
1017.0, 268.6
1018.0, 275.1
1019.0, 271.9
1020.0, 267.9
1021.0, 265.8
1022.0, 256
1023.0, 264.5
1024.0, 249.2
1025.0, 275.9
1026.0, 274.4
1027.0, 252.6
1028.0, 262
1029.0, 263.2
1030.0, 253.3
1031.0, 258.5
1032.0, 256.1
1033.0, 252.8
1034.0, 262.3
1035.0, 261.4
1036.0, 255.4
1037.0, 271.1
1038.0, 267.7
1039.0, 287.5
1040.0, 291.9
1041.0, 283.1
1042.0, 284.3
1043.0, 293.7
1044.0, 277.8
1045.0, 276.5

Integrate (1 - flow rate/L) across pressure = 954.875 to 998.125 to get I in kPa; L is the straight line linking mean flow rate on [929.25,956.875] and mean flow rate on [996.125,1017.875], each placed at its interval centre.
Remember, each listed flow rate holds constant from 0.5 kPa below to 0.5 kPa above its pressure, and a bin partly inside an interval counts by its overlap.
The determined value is 3.3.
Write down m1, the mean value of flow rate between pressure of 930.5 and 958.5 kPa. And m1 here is 275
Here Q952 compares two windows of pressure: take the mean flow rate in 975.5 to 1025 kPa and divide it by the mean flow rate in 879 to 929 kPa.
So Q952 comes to 1.2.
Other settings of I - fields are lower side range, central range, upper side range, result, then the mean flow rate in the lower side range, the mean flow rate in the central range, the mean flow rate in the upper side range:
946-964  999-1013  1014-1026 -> 0.4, 277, 261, 267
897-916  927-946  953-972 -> -1.5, 232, 265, 257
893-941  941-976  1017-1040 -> -2.2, 239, 264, 265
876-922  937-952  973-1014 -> -3.7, 208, 283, 249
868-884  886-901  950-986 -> 1.6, 200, 188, 251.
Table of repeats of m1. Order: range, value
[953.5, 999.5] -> 248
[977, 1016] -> 252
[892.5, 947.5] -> 243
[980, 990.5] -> 242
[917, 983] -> 256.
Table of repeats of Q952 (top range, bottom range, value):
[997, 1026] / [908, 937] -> 1.08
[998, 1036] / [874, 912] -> 1.31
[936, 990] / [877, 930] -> 1.22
